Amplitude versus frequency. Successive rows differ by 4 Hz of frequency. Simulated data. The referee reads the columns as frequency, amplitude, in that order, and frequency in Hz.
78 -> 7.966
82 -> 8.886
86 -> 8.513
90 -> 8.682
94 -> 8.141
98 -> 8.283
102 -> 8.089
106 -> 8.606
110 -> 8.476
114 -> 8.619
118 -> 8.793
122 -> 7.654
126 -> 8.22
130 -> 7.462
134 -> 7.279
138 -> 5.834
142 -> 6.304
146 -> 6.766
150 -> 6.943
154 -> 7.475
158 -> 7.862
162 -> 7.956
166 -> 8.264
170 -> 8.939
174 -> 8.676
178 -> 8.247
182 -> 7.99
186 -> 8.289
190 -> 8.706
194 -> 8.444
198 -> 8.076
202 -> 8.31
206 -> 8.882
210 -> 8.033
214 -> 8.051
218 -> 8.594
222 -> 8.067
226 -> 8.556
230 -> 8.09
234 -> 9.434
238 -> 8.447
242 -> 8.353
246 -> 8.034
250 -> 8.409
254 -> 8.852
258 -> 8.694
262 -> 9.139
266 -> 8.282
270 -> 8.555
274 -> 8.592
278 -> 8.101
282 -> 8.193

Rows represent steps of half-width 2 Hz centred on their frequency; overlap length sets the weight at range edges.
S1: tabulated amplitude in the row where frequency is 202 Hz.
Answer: 8.31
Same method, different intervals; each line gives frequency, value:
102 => 8.089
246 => 8.034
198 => 8.076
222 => 8.067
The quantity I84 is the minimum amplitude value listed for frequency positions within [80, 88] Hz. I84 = 8.513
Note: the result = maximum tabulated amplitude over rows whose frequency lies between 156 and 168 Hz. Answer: 8.264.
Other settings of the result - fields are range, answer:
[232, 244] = 9.434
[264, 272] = 8.555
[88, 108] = 8.682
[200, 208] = 8.882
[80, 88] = 8.886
